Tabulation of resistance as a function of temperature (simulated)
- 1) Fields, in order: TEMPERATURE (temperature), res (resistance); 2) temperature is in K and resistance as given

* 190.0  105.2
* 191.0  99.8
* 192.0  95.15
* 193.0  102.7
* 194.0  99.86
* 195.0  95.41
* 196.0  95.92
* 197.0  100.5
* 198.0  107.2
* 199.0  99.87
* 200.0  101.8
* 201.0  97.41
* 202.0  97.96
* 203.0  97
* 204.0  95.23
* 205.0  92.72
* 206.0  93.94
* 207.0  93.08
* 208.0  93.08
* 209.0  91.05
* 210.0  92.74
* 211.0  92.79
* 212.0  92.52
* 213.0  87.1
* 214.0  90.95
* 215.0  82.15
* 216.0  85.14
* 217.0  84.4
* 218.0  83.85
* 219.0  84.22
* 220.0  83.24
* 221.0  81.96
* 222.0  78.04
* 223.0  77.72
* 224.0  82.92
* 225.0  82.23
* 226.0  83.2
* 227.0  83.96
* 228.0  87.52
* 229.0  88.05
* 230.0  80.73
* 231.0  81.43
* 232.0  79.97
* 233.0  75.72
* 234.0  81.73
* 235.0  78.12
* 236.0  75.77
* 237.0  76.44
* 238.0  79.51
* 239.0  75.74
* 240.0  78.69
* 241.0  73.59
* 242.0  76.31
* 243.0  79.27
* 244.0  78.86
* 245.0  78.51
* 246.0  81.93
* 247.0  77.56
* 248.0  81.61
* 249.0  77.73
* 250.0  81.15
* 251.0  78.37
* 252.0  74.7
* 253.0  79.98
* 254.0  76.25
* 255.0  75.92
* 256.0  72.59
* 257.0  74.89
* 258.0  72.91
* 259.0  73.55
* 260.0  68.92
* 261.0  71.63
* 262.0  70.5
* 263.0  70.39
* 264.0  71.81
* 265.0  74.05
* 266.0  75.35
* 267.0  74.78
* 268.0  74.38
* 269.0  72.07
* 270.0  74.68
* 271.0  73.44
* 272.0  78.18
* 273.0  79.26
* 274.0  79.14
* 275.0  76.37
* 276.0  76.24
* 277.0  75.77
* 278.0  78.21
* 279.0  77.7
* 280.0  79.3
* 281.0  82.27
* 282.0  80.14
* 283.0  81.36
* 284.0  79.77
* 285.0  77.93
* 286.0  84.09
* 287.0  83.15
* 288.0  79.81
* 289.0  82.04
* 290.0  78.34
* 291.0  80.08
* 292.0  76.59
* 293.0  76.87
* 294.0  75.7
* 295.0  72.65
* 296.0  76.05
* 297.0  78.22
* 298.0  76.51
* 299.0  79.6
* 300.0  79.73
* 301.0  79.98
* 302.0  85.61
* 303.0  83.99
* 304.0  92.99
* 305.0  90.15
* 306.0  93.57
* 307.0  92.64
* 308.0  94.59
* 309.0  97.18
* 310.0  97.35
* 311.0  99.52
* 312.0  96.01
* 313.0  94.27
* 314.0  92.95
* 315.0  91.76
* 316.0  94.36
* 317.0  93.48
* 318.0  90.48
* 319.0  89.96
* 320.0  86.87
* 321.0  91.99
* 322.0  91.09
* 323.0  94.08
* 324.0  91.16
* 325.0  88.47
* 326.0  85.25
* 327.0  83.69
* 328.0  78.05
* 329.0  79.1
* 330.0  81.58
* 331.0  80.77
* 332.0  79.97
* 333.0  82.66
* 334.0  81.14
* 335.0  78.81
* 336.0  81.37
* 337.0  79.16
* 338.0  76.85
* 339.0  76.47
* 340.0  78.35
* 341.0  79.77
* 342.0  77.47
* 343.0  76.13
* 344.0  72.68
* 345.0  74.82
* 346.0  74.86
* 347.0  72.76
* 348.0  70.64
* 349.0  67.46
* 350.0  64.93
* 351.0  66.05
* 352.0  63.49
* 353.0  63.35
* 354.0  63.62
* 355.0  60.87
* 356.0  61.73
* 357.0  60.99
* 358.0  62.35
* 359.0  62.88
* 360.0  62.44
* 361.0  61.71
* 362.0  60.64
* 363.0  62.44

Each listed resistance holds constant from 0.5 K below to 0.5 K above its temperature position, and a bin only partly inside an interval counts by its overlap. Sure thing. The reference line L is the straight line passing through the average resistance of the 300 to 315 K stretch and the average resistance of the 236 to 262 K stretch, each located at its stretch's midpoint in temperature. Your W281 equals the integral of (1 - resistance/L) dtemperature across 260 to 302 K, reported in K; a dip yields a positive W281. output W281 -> 3.8 K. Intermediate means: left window 76.5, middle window 77.2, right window 91.8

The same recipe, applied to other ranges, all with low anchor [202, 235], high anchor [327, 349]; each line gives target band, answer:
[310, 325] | -2.6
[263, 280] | 1.4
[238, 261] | 2.0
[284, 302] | 0.5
